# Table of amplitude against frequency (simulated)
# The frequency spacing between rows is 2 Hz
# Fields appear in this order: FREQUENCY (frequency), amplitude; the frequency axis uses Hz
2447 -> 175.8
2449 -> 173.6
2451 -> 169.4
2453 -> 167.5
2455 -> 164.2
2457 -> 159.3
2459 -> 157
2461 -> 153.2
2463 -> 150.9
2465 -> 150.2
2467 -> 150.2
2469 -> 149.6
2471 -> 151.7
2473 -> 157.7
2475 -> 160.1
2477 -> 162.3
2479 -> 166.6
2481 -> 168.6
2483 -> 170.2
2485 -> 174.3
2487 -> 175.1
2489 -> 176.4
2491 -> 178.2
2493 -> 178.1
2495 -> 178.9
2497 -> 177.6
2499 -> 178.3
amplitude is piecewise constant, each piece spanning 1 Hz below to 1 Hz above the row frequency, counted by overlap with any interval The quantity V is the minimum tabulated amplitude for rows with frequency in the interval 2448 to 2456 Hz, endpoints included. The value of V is 164.2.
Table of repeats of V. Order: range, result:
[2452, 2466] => 150.2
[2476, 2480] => 162.3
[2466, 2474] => 149.6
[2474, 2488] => 160.1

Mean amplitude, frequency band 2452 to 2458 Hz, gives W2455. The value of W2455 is 164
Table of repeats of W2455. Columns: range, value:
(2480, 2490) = 173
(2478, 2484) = 168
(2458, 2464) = 154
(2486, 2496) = 177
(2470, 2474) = 155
